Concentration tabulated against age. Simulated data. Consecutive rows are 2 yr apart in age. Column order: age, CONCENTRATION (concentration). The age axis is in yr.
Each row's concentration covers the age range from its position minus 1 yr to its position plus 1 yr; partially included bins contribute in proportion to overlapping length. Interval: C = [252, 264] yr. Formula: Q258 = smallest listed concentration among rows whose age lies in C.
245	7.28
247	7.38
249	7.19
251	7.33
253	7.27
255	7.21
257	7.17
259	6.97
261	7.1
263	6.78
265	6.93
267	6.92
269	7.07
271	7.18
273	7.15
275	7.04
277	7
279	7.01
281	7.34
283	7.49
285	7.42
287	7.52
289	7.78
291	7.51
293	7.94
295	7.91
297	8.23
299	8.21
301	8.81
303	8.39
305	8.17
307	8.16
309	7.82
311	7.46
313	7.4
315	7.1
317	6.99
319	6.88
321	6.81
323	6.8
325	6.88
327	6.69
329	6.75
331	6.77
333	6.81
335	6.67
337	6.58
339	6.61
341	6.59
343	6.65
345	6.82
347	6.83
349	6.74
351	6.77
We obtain 6.78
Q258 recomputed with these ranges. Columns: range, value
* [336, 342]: 6.58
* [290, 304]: 7.51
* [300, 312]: 7.46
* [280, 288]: 7.34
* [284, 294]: 7.42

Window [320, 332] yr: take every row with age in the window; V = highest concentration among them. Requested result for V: 6.88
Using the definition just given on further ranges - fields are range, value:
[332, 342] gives 6.81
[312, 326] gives 7.4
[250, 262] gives 7.33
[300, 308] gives 8.81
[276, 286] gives 7.49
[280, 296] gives 7.94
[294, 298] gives 8.23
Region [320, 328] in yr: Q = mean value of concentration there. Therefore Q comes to 6.79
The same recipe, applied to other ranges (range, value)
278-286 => 7.31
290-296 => 7.79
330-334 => 6.79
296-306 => 8.36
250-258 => 7.24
